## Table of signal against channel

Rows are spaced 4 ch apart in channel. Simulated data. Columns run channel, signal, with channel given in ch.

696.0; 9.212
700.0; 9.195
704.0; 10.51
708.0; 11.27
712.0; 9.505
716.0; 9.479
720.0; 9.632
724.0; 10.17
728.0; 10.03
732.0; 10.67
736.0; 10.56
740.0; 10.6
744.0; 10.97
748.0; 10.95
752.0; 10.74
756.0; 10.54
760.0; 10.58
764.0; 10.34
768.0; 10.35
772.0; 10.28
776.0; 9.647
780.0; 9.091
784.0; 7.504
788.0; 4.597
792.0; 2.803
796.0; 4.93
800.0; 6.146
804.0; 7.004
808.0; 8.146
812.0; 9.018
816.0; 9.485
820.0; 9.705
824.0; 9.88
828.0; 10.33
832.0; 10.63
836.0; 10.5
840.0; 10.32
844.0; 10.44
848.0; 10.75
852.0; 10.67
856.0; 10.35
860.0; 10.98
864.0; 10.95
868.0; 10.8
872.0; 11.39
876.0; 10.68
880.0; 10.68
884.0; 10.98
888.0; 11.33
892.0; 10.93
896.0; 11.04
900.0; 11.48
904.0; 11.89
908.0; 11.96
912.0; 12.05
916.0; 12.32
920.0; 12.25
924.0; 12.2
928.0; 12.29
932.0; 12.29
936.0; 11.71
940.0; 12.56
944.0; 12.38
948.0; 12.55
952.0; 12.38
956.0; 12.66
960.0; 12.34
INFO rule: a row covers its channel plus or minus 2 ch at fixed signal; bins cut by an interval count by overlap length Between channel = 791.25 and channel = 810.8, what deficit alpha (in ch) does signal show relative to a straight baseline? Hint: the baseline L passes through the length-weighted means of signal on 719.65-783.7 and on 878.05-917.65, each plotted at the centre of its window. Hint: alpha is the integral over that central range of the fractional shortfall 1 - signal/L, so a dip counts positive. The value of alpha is 8.3 ch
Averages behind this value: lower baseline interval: 10.3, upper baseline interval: 11.5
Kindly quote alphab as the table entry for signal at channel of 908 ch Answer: 11.96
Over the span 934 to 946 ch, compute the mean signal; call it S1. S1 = 12.2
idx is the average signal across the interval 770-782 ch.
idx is 9.67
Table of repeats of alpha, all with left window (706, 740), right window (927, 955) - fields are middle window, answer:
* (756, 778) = 0.7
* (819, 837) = 1.6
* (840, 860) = 1.5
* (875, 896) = 1.5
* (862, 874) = 0.6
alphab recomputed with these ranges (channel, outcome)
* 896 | 11.04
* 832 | 10.63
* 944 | 12.38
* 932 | 12.29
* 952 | 12.38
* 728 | 10.03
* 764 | 10.34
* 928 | 12.29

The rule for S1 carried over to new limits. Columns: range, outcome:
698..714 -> 10.1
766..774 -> 10.3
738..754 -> 10.8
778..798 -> 5.79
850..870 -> 10.8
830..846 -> 10.5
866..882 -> 10.9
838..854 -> 10.5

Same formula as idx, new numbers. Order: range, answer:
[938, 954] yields 12.5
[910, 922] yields 12.2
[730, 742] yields 10.6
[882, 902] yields 11.2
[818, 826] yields 9.79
